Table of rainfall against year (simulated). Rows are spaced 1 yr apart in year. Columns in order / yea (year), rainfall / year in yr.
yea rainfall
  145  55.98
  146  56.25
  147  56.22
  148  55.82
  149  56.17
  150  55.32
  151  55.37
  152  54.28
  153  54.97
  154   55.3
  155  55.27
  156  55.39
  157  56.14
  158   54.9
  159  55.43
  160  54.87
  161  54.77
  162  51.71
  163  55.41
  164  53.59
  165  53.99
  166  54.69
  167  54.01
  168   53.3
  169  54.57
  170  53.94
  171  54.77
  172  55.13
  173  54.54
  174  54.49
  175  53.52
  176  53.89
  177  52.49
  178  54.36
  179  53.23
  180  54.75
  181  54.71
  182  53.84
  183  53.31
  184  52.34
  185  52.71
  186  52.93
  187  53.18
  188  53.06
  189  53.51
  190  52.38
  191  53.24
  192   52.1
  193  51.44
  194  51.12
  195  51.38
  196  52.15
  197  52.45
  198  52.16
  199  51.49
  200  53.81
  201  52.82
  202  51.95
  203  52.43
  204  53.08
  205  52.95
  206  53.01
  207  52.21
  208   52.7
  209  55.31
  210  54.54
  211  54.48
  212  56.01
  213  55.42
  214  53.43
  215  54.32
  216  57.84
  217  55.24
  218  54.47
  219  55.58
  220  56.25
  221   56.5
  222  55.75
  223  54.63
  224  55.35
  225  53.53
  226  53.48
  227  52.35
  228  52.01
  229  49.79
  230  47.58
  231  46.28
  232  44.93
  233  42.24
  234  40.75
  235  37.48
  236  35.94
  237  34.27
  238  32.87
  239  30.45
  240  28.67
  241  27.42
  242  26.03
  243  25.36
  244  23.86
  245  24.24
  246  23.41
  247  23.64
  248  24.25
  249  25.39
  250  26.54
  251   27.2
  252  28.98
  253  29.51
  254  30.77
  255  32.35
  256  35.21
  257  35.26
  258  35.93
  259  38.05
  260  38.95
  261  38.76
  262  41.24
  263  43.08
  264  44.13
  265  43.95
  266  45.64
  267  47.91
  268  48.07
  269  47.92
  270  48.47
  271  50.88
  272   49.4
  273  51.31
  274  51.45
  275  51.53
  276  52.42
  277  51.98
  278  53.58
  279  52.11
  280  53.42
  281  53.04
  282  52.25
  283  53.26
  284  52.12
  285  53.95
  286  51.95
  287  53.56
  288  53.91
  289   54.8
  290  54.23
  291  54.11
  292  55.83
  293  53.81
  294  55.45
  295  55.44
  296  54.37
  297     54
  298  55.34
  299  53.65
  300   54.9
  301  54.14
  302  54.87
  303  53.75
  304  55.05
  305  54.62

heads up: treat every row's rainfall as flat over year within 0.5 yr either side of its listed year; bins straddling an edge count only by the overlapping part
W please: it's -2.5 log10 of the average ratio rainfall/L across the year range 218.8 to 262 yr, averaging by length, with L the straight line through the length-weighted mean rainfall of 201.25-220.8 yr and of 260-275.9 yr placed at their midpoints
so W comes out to 0.31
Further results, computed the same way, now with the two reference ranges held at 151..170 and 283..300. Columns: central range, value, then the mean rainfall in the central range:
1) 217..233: 0.04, 52.3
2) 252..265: 0.42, 36.9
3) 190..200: 0.05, 52.1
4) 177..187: 0.02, 53.5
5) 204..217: 0.00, 54.3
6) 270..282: 0.05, 51.8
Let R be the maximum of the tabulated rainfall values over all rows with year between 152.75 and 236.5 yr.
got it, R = 57.84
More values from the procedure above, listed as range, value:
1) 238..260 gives 38.95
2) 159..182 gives 55.43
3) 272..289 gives 54.8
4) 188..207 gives 53.81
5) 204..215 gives 56.01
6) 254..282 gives 53.58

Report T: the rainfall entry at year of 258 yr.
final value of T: 35.93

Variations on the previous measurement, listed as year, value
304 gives 55.05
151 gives 55.37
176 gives 53.89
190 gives 52.38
